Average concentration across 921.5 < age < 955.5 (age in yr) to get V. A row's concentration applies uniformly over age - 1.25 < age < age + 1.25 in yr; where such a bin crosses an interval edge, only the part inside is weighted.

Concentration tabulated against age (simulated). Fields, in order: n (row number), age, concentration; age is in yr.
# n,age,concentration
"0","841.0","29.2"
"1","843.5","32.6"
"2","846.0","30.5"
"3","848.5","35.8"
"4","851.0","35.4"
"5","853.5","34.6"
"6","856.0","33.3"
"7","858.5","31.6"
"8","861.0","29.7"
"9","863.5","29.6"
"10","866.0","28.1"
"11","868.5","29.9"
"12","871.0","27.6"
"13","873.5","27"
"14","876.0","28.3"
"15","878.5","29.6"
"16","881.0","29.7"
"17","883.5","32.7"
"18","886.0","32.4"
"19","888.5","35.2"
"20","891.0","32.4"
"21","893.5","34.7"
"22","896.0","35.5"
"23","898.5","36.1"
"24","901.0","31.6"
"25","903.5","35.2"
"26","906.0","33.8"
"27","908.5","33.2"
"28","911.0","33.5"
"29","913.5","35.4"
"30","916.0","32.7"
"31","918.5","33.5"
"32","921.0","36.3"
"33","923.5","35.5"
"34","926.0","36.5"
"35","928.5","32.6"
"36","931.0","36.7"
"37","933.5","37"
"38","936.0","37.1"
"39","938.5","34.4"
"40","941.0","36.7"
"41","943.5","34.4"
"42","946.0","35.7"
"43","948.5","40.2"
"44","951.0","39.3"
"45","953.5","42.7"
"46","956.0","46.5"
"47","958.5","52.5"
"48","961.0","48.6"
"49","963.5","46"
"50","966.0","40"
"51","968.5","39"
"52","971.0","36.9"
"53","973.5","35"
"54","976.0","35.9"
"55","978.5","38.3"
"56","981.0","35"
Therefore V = 37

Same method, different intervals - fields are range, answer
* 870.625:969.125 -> 36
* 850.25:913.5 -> 32.1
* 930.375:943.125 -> 36.2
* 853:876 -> 29.9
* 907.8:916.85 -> 33.8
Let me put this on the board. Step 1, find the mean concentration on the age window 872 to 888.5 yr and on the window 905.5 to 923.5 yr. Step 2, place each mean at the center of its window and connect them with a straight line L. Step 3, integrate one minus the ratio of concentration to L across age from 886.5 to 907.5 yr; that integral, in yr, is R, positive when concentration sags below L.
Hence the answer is -1.3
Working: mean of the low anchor 30.3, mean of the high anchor 34.2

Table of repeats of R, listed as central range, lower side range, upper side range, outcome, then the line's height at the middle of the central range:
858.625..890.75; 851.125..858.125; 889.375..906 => 3.7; 34.1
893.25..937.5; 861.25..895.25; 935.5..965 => 1.5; 36.1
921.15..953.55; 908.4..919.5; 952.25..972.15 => 1.8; 38.7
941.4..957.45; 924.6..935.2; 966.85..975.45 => -1.5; 36.4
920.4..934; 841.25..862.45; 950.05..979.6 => 1.1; 38.8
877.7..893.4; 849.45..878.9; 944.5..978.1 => 0.3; 32.8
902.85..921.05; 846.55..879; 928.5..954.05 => 0.4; 34.7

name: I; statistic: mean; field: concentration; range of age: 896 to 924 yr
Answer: 34.3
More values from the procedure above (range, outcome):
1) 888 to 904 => 34.3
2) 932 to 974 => 40.2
